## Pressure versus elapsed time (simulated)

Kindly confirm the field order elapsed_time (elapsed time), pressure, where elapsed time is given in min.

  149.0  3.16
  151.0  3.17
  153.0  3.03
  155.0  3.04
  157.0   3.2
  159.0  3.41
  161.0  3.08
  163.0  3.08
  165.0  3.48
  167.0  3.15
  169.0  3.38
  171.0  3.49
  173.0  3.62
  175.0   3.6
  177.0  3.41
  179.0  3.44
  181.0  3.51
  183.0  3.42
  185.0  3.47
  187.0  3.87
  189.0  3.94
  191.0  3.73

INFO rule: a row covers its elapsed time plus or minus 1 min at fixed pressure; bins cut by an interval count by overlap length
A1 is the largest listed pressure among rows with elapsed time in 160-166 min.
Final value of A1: 3.48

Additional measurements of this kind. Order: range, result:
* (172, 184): 3.62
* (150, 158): 3.2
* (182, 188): 3.87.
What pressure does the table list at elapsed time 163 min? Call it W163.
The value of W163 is 3.08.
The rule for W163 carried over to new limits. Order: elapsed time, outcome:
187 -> 3.87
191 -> 3.73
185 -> 3.47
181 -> 3.51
